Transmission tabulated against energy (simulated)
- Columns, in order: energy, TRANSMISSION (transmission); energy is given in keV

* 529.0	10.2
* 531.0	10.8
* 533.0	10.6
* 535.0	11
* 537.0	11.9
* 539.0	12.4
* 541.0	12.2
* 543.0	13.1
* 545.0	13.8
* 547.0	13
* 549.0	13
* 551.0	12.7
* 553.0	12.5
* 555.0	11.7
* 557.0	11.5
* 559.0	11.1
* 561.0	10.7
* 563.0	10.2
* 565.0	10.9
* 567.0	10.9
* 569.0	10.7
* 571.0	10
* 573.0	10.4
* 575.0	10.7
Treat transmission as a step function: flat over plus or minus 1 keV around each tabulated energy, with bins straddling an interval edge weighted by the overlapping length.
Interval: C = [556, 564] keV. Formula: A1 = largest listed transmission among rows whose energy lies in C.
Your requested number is 11.5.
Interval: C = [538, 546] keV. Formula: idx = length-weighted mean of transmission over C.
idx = 12.9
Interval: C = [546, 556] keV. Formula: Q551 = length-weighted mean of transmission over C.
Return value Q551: 12.6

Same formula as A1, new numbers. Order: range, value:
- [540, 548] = 13.8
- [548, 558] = 13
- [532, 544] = 13.1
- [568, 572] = 10.7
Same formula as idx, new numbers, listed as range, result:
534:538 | 11.4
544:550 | 13.3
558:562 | 10.9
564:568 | 10.9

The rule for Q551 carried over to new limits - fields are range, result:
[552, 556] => 12.1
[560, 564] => 10.4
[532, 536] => 10.8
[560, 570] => 10.7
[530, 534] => 10.7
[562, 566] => 10.6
